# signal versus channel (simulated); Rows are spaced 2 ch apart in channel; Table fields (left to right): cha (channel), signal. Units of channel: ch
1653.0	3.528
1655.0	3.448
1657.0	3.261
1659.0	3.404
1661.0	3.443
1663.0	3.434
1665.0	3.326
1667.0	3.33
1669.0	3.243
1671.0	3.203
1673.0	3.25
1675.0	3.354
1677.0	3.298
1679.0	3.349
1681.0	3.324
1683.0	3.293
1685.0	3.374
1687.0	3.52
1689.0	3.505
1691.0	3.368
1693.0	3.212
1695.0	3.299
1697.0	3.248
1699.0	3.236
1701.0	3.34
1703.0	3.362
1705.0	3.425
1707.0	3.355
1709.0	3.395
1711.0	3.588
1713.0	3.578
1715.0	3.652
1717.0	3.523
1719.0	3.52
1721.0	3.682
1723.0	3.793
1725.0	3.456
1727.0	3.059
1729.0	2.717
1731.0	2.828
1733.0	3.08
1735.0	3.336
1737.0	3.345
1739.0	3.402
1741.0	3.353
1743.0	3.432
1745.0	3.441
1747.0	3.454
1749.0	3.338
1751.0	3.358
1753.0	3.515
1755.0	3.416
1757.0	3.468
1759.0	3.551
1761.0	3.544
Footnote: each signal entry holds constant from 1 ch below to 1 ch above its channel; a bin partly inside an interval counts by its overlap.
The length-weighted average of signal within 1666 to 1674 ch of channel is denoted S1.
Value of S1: 3.26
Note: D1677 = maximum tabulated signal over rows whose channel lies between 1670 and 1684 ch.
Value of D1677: 3.354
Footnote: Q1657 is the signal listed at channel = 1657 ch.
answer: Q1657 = 3.261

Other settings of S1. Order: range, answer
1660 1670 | 3.36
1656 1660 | 3.33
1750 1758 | 3.44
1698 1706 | 3.34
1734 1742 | 3.36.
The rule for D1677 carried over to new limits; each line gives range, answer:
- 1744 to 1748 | 3.454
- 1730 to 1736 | 3.336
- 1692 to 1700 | 3.299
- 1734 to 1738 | 3.345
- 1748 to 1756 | 3.515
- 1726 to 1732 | 3.059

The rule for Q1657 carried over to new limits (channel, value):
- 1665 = 3.326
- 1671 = 3.203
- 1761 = 3.544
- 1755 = 3.416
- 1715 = 3.652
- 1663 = 3.434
